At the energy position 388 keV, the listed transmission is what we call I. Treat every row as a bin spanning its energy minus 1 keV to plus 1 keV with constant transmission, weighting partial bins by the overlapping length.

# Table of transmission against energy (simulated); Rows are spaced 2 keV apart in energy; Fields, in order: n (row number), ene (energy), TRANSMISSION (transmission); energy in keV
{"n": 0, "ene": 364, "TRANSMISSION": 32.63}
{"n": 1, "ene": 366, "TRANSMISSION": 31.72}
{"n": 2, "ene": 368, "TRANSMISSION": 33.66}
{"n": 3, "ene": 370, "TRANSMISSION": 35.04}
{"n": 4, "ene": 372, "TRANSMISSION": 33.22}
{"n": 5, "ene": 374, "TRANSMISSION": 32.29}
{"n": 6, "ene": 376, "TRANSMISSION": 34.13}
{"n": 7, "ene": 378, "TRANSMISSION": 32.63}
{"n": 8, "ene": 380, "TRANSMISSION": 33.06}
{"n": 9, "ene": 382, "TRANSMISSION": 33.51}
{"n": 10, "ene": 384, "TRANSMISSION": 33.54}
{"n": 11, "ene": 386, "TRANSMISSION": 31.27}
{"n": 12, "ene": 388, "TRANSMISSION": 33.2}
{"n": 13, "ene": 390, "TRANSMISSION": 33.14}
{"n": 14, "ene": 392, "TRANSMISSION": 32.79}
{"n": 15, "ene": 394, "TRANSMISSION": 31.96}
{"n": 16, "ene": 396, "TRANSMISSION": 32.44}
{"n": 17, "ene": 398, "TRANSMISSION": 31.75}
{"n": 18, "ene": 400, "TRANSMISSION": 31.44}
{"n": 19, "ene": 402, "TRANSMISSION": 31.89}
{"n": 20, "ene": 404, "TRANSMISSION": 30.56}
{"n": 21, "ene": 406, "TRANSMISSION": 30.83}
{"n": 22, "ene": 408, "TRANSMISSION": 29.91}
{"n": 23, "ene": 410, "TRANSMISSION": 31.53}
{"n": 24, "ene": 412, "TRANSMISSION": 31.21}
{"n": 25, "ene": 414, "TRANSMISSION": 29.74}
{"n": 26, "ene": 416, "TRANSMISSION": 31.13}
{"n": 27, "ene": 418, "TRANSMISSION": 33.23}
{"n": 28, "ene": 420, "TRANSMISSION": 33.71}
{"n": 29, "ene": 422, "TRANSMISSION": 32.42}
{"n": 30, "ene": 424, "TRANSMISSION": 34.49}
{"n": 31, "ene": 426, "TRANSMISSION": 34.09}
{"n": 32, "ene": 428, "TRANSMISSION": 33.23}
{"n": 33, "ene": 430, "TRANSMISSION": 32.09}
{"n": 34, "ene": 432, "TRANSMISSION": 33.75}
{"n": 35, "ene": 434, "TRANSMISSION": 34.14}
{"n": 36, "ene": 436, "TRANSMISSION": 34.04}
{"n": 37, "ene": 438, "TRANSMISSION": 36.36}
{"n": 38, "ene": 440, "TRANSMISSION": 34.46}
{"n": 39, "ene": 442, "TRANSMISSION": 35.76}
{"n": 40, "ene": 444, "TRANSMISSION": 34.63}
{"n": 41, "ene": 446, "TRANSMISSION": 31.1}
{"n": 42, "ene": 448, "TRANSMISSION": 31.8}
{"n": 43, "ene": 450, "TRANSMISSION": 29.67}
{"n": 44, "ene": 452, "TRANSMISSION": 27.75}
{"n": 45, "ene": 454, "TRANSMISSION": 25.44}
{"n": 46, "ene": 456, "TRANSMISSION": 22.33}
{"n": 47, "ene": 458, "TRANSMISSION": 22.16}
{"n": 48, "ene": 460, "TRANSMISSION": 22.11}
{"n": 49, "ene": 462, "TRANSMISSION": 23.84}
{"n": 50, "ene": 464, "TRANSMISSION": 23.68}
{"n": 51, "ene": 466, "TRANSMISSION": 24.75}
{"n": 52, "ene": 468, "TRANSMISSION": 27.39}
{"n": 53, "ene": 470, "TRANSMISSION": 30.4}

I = 33.2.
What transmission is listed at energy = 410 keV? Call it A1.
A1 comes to 31.53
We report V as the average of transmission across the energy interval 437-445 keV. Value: 35.3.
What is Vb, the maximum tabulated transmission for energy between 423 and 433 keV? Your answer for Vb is 34.49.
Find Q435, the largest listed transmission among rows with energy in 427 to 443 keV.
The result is 36.36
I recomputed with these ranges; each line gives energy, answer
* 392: 32.79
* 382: 33.51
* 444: 34.63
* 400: 31.44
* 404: 30.56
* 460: 22.11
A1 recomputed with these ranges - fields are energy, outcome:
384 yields 33.54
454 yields 25.44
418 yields 33.23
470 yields 30.4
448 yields 31.8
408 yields 29.91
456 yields 22.33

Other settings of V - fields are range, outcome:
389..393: 33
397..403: 31.7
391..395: 32.4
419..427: 33.7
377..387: 32.8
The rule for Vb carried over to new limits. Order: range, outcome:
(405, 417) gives 31.53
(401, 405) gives 31.89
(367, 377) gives 35.04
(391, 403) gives 32.79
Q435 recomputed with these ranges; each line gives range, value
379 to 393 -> 33.54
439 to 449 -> 35.76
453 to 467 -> 25.44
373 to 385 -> 34.13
